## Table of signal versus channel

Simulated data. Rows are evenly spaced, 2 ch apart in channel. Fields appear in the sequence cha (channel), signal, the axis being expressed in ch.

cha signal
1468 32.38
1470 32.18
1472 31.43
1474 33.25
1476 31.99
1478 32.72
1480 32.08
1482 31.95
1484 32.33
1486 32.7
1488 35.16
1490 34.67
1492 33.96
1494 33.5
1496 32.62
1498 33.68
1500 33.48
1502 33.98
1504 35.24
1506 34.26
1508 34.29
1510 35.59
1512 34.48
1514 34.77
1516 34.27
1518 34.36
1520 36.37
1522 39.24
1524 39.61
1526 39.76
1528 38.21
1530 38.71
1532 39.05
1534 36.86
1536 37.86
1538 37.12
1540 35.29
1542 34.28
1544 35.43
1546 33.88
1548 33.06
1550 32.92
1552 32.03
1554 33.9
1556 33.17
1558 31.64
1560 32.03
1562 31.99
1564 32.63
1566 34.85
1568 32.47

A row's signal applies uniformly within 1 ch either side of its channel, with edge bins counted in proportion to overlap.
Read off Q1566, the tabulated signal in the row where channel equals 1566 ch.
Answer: 34.85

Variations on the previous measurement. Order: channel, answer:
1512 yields 34.48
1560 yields 32.03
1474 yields 33.25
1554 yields 33.9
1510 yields 35.59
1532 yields 39.05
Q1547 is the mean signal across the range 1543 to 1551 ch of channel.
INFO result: 33.8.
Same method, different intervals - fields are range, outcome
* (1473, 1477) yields 32.6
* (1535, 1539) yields 37.5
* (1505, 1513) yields 34.7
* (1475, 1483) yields 32.2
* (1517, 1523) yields 36.7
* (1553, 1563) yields 32.5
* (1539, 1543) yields 34.8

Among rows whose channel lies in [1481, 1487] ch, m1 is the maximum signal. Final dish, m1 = 32.7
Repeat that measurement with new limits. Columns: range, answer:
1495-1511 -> 35.59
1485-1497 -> 35.16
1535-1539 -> 37.86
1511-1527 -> 39.76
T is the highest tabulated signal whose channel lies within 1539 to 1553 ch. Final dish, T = 35.43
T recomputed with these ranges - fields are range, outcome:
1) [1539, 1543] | 35.29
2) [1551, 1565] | 33.9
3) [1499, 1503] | 33.98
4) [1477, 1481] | 32.72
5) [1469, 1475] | 33.25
